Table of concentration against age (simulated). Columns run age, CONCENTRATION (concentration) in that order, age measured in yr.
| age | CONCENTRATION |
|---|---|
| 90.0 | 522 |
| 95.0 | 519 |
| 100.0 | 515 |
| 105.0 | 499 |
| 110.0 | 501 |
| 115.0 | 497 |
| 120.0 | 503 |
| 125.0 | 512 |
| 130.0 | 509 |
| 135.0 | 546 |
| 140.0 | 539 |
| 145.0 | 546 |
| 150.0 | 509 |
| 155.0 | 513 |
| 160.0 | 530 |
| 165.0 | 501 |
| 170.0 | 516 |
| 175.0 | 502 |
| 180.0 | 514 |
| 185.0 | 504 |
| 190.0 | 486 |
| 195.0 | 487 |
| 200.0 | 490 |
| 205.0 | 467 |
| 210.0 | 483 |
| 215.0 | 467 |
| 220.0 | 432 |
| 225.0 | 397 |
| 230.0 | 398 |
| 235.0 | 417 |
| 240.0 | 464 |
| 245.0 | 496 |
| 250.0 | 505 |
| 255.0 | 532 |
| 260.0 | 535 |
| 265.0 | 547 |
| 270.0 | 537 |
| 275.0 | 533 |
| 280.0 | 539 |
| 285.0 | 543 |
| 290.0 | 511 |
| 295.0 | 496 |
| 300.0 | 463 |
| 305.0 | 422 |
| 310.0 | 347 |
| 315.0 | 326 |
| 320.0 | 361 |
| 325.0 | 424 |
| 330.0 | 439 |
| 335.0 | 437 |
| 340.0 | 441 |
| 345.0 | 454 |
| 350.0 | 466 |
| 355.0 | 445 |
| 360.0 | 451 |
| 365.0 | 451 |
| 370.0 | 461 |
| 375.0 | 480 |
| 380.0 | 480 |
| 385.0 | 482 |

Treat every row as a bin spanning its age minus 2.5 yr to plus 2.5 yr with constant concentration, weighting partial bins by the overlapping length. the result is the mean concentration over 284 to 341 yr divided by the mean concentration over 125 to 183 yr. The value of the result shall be 0.83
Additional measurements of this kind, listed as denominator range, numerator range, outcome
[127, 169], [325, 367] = 0.85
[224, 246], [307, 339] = 0.91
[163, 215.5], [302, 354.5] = 0.84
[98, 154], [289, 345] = 0.82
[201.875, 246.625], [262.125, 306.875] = 1.15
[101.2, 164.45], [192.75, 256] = 0.90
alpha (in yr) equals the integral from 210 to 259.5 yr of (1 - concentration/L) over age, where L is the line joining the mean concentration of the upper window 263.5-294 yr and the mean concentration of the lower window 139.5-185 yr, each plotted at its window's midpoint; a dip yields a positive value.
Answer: 6.2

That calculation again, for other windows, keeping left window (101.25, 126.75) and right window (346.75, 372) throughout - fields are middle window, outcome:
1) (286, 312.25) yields 0.7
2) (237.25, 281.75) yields -4.3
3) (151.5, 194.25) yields -1.4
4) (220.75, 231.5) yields 1.7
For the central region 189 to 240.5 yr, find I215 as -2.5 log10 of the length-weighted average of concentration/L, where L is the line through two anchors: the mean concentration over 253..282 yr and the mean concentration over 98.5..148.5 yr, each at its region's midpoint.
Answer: 0.17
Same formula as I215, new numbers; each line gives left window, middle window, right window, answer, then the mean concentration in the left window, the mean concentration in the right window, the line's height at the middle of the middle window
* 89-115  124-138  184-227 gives -0.06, 509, 468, 498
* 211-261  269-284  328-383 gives -0.17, 463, 455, 460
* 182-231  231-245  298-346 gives 0.01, 464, 410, 449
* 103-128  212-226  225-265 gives 0.11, 503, 477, 482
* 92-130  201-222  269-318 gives 0.05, 507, 469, 486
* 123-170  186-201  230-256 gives 0.02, 523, 472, 498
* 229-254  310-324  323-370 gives 0.27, 464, 446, 451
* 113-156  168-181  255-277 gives 0.03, 520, 537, 525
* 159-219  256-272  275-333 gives -0.17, 493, 447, 463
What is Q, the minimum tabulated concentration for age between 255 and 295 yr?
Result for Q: 496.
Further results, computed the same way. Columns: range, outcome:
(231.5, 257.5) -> 417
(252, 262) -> 532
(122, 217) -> 467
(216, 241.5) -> 397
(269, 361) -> 326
